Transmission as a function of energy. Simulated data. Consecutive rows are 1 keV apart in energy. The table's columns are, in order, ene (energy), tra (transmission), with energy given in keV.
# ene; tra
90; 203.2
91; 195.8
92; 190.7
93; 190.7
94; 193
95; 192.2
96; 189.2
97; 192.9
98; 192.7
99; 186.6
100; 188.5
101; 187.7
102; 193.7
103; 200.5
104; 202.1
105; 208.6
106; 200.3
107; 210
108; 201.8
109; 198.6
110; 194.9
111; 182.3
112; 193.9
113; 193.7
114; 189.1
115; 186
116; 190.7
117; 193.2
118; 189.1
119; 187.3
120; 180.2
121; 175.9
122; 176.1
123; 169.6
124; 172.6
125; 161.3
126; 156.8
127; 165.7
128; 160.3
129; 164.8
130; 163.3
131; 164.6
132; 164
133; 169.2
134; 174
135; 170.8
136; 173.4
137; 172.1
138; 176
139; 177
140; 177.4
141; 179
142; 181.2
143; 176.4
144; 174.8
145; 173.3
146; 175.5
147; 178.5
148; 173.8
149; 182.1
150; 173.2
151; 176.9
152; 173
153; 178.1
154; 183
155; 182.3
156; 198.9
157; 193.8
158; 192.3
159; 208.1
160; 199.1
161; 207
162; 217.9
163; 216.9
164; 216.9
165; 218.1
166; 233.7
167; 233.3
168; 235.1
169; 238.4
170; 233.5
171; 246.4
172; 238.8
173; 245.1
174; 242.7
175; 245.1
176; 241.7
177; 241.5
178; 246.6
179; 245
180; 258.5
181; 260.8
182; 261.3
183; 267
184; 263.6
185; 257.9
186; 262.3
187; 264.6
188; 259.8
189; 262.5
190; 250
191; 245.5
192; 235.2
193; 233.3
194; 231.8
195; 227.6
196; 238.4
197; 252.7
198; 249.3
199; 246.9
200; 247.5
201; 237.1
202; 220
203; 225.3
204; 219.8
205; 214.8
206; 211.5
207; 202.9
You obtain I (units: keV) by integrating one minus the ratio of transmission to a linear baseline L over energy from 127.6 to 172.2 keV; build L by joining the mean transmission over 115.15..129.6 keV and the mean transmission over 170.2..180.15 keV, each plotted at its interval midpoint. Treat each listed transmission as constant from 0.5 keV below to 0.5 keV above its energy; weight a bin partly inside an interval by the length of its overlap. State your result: 4.39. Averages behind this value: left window 175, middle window 191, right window 244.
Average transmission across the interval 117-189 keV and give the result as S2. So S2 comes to 203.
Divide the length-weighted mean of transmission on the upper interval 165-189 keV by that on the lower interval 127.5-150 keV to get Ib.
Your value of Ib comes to 1.44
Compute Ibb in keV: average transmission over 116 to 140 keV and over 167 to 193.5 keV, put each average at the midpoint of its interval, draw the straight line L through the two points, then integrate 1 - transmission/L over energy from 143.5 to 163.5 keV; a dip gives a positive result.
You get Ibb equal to 2.11 keV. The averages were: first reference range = 173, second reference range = 249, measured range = 188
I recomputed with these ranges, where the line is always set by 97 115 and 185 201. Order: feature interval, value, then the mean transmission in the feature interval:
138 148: 1.9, 177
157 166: 0.7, 210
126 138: 2.5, 167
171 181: -0.4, 246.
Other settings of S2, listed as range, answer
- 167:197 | 247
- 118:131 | 170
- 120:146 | 171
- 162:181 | 238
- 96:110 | 197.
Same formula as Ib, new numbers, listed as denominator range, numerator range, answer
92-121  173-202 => 1.29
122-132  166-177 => 1.45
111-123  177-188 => 1.39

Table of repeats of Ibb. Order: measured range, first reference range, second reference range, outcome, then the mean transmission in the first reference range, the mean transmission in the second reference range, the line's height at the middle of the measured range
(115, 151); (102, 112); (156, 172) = 5.88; 199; 219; 208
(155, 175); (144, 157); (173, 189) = -0.57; 179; 255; 215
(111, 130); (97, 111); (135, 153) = 1.05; 197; 176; 188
